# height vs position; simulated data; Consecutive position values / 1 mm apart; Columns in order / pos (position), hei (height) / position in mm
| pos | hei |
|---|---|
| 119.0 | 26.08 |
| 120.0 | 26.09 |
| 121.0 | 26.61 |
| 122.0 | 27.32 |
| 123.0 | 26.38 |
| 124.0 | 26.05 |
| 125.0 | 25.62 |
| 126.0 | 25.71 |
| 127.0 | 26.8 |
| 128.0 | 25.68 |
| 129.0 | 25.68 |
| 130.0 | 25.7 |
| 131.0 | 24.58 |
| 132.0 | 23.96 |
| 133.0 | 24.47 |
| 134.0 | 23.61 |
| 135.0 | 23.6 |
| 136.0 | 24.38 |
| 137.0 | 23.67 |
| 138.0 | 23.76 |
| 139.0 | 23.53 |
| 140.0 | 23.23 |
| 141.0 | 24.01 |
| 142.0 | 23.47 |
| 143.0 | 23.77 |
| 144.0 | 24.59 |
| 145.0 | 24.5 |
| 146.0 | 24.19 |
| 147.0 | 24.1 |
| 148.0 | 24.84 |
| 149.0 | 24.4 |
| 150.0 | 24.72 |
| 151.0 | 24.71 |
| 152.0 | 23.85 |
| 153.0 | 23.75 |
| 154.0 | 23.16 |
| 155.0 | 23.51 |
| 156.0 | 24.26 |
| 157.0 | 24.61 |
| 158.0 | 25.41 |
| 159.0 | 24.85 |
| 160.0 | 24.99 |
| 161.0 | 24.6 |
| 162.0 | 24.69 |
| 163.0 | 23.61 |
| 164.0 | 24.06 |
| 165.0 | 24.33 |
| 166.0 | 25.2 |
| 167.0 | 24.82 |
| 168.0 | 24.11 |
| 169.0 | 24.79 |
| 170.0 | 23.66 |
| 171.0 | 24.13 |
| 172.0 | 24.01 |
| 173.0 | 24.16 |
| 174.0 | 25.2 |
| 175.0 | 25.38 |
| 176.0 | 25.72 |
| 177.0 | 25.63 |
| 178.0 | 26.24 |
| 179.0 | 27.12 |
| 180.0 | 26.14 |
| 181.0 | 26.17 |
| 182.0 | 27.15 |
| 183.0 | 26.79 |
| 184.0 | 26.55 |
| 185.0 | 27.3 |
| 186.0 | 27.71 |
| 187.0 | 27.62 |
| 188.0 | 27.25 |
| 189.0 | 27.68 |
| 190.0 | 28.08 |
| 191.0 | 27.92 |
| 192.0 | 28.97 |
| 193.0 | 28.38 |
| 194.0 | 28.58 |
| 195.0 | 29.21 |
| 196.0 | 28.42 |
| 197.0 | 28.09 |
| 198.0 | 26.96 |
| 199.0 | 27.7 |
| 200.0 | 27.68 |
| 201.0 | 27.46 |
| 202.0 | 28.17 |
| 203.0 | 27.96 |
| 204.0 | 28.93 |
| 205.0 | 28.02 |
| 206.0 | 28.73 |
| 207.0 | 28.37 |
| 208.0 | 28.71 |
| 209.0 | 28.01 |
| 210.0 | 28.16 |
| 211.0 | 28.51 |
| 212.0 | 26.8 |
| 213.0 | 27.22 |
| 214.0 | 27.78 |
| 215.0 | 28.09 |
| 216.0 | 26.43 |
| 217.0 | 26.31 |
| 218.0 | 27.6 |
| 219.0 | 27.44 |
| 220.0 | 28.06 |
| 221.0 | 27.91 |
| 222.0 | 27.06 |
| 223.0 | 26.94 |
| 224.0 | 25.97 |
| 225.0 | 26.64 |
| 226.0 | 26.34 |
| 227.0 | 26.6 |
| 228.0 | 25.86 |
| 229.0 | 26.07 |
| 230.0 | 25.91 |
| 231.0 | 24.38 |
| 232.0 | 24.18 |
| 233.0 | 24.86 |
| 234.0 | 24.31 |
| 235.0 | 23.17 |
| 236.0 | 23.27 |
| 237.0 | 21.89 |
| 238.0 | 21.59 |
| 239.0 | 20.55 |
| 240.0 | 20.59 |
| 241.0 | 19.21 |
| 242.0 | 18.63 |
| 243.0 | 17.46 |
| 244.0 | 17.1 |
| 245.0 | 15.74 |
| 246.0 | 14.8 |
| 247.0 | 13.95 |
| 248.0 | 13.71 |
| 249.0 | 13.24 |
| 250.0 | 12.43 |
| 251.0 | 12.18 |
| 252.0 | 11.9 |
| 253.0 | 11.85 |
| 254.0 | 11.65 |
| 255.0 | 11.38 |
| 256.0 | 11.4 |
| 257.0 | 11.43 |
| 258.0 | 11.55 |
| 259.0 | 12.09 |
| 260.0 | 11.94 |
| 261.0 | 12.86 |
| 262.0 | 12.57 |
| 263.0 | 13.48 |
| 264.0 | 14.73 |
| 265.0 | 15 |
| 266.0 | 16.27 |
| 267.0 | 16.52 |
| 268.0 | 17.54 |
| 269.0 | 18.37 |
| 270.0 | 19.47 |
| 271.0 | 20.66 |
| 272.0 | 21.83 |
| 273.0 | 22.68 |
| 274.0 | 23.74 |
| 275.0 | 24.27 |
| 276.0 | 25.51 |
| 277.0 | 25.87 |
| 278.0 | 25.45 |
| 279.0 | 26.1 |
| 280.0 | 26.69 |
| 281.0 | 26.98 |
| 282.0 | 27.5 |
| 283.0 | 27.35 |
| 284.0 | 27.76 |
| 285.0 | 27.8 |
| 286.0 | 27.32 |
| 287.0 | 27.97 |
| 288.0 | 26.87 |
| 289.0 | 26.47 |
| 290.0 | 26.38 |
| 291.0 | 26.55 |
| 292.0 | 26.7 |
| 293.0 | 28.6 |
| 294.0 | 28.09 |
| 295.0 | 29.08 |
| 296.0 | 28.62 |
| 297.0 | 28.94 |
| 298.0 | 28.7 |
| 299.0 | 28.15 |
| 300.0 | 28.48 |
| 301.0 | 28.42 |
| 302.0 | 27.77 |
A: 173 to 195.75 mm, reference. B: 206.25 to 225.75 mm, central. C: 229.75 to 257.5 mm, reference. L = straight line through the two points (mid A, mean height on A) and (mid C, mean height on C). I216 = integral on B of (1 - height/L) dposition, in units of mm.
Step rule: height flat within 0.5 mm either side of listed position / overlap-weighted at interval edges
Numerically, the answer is -4.9 mm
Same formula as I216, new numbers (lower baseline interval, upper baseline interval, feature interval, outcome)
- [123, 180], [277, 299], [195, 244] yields 0.2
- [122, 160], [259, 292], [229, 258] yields 6.5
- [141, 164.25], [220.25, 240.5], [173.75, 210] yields -4.4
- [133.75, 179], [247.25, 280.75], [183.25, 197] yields -3.7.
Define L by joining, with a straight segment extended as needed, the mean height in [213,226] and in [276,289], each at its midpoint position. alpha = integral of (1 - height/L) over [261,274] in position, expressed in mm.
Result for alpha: 4.6 mm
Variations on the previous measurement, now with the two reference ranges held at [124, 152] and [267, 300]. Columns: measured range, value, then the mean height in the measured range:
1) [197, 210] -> -1.6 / 28.1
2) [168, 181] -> -0.2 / 25.2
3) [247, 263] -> 8.3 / 12.2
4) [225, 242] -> 1.1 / 23.6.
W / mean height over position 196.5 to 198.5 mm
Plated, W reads 27.5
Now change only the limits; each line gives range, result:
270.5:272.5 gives 21.2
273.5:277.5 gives 24.8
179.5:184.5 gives 26.6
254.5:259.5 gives 11.6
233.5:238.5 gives 22.8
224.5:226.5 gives 26.5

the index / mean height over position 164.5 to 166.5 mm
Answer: 24.8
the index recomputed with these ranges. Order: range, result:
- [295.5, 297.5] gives 28.8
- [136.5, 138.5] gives 23.7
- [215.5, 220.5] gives 27.2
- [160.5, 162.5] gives 24.6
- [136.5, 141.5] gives 23.6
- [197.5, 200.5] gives 27.4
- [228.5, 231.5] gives 25.5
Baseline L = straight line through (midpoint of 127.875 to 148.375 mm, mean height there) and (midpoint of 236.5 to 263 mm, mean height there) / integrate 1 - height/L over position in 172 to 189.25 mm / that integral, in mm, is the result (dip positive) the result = -4.8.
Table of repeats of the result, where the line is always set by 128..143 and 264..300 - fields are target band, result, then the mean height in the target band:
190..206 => -2.4 mm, 28.2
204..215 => -1.6 mm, 28.1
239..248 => 2.7 mm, 17.2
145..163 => -0.1 mm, 24.4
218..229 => -1.0 mm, 26.9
